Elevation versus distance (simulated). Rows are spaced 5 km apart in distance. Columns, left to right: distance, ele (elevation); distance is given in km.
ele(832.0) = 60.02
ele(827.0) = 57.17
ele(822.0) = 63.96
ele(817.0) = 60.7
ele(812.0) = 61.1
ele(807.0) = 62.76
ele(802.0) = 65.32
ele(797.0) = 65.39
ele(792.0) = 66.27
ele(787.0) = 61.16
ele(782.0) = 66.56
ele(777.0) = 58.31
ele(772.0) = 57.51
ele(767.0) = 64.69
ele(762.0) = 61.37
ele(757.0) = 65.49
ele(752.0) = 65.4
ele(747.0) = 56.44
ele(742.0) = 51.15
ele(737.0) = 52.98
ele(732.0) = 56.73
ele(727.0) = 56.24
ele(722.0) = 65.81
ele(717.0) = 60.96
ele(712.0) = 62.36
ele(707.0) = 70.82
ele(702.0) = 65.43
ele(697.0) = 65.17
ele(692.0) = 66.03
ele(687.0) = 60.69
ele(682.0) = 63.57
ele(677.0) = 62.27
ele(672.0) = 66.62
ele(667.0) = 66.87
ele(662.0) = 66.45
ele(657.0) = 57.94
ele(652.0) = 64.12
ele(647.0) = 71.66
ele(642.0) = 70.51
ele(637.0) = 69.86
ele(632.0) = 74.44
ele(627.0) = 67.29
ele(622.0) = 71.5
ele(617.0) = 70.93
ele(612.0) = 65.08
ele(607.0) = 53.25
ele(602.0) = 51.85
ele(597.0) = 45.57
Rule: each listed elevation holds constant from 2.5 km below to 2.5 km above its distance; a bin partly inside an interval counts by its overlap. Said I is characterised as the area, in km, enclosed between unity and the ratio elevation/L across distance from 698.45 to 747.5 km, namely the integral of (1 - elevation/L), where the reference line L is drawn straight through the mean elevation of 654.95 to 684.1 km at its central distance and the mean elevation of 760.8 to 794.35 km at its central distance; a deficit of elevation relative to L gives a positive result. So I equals 2.4 km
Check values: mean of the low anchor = 64.1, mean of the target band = 60.1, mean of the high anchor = 62.3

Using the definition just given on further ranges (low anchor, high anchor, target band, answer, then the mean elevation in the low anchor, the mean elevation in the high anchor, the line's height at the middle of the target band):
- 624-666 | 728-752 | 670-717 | -2.33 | 67.8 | 55.6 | 61.6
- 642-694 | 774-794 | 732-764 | 2.46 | 64.9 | 62.9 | 63.5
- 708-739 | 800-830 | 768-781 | 0.26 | 59.8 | 61.7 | 60.9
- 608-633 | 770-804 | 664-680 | 0.39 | 68.6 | 63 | 66.8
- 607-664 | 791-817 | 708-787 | 5.61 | 67.5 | 63.7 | 65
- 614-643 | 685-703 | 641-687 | 1.45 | 70.7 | 64.3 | 67.2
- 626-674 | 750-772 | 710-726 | 0.65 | 67.6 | 63.4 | 65.1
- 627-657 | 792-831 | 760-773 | 0.52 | 68.9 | 62.5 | 64.2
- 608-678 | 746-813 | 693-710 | -0.38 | 67.3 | 62.9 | 65.4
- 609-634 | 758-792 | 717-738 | 1.87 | 69.4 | 62.1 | 64.4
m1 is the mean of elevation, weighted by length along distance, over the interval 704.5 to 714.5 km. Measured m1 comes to 66.6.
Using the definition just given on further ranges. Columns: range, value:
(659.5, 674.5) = 66.6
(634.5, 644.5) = 70.2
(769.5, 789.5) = 60.9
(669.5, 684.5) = 64.2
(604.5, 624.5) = 65.2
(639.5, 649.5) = 71.1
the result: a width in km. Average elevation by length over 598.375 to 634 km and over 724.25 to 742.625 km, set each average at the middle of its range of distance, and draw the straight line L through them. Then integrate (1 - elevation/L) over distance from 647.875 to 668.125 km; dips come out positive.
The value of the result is -1.15 km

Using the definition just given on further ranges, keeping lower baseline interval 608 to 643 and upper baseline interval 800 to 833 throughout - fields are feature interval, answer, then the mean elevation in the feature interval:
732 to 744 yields 2.2 km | 53.1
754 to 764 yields 0.0 km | 63.6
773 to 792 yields 0.2 km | 62.2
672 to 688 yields 1.0 km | 63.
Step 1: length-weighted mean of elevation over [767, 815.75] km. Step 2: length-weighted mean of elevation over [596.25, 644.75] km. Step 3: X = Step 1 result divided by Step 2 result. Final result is 1.0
